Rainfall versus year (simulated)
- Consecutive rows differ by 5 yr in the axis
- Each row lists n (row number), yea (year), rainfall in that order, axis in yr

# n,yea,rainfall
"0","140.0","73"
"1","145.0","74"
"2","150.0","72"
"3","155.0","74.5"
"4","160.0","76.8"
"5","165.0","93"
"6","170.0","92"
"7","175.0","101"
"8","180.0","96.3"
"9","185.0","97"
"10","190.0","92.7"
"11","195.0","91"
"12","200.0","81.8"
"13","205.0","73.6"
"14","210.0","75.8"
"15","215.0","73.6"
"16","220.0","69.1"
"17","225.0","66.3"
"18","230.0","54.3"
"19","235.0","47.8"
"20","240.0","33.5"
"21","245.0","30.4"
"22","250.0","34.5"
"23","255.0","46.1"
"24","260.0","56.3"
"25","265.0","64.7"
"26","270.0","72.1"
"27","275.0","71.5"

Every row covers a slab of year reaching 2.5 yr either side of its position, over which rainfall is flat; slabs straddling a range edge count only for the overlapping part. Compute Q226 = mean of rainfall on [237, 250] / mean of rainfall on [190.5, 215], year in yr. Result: 0.41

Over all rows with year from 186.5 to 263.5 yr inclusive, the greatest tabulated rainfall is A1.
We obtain 92.7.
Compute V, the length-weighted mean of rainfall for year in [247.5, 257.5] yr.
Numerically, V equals 40.3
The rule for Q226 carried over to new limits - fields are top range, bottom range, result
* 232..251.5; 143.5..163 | 0.50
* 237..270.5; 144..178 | 0.56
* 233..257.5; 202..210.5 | 0.51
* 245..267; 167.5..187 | 0.50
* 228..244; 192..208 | 0.53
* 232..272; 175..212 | 0.54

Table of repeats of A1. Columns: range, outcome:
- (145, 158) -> 74.5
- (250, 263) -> 56.3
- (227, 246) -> 54.3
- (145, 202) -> 101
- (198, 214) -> 81.8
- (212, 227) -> 73.6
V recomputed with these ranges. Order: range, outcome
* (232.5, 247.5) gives 37.2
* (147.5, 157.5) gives 73.2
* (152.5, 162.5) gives 75.7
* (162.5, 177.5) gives 95.3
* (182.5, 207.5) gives 87.2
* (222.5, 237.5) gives 56.1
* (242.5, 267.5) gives 46.4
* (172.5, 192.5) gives 96.8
